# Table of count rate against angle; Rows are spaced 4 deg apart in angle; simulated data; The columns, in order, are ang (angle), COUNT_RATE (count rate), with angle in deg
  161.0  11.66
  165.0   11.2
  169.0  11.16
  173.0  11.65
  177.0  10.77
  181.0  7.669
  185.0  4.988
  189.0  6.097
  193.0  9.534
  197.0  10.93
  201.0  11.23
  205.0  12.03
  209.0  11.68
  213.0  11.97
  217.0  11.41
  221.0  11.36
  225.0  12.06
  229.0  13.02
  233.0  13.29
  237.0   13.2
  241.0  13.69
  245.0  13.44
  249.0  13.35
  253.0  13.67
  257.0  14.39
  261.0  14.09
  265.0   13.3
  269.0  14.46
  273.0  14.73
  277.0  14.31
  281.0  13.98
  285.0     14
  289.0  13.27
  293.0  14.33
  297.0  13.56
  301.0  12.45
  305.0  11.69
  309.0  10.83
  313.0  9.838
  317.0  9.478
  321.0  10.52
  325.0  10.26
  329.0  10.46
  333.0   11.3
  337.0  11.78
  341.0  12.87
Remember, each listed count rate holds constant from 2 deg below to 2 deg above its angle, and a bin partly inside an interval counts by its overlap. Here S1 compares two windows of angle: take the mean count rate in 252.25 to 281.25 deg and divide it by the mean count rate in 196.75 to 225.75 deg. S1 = 1.22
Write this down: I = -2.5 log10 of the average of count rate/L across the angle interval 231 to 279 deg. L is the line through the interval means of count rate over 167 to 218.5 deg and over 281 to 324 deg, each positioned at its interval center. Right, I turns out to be -0.23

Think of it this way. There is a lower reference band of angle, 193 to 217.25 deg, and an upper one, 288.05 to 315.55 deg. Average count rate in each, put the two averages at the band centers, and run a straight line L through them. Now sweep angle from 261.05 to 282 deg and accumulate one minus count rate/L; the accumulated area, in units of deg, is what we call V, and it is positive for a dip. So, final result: -3.90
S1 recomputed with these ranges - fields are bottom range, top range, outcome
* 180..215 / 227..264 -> 1.41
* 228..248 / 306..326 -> 0.77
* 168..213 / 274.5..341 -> 1.22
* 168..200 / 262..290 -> 1.54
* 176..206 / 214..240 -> 1.38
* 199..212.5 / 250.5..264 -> 1.20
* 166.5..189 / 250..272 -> 1.55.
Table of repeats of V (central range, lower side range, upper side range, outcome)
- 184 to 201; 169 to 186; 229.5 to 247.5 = 3.1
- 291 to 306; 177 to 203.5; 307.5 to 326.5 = -4.8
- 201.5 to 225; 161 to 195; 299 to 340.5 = -4.9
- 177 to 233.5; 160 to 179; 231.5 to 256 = 8.9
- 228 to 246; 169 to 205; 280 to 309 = -3.6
